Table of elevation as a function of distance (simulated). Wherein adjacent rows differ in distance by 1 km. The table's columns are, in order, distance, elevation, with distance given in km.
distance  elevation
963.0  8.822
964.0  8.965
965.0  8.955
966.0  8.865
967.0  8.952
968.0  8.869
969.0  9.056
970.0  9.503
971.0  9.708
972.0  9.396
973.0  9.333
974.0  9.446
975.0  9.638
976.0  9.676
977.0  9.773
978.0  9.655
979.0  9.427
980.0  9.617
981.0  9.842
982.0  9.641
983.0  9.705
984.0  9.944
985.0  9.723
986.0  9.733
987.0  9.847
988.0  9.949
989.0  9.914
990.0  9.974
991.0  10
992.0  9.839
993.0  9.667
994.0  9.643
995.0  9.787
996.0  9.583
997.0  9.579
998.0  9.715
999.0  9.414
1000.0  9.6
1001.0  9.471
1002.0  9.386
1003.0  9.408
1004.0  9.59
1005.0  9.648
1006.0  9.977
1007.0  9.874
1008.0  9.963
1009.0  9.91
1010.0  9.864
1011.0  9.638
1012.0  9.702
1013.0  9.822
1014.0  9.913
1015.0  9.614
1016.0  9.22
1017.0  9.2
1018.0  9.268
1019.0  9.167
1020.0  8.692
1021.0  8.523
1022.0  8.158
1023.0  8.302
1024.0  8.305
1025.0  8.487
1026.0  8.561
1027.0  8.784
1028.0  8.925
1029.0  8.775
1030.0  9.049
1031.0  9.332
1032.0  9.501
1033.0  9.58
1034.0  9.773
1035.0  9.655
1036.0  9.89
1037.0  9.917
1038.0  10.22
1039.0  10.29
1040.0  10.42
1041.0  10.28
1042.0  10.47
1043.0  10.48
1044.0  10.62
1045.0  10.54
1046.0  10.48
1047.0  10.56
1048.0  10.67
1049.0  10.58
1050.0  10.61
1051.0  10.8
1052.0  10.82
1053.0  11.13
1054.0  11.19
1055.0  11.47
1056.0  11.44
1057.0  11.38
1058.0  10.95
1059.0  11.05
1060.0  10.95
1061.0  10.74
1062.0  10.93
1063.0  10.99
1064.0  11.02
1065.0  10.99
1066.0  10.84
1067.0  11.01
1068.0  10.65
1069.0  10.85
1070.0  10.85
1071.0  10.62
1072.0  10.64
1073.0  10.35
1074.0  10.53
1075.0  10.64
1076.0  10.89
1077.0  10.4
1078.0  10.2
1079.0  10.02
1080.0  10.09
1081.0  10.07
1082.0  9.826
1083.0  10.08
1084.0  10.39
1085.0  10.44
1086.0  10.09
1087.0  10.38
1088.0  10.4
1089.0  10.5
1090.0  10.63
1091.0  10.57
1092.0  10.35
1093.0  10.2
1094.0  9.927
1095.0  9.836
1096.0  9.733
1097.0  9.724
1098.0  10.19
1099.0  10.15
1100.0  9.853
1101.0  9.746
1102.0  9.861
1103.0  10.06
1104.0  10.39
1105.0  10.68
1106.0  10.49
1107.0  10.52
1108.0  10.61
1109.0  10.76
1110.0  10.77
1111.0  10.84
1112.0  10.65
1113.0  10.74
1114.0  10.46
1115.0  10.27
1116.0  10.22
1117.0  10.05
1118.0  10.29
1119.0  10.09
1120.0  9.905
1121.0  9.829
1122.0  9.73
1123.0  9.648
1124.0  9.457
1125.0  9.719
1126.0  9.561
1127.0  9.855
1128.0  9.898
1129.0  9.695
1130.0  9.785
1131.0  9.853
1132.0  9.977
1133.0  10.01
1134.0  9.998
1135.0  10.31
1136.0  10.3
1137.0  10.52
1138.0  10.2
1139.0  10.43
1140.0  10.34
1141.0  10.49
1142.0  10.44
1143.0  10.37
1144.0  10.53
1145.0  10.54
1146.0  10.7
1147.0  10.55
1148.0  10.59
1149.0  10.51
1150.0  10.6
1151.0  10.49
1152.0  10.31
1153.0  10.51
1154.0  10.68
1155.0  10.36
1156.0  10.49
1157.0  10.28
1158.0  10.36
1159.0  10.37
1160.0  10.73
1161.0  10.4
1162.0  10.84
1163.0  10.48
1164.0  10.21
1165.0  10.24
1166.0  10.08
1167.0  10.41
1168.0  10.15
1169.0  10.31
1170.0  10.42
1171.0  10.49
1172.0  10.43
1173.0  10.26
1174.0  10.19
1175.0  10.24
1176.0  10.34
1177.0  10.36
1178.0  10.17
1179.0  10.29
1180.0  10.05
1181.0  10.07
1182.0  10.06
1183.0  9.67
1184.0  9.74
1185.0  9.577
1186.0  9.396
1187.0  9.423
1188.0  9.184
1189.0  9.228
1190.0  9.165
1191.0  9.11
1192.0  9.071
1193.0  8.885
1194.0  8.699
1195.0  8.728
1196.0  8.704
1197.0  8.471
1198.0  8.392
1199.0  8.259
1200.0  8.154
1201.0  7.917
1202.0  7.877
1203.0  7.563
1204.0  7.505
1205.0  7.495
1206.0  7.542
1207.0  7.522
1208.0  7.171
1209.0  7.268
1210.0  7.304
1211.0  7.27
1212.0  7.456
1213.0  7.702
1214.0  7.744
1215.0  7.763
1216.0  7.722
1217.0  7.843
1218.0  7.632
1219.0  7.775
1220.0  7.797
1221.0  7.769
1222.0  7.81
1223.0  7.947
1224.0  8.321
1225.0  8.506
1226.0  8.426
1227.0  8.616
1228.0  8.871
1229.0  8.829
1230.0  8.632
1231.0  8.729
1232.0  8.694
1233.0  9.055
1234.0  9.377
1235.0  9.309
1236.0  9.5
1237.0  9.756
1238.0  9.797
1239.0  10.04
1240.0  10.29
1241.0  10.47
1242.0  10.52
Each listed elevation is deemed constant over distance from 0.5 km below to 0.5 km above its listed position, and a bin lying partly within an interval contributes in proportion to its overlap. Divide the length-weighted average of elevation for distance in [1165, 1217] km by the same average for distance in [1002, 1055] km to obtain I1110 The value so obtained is 0.9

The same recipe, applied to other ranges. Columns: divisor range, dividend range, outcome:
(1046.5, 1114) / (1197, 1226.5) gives 0.74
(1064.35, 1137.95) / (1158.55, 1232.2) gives 0.87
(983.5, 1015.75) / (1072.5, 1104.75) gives 1.05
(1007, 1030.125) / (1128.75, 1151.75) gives 1.13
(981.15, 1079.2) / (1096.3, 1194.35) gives 1.01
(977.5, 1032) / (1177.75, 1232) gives 0.89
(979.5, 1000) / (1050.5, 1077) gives 1.12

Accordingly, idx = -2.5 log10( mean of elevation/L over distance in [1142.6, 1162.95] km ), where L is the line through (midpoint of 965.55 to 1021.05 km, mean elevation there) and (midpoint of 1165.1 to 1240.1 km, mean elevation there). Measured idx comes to -0.163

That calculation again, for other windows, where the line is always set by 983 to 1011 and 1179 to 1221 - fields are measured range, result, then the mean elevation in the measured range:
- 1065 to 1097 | -0.13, 10.4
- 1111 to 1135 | -0.13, 10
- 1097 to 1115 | -0.15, 10.4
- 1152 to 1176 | -0.20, 10.4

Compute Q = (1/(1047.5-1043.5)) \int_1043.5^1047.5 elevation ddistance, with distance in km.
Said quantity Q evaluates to 10.6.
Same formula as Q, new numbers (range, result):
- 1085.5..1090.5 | 10.4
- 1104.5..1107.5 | 10.6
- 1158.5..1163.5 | 10.6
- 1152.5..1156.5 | 10.5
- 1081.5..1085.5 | 10.2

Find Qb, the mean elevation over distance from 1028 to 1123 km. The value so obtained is 10.4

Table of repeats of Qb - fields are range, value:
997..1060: 9.85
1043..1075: 10.8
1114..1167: 10.2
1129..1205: 9.86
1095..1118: 10.3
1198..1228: 7.81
